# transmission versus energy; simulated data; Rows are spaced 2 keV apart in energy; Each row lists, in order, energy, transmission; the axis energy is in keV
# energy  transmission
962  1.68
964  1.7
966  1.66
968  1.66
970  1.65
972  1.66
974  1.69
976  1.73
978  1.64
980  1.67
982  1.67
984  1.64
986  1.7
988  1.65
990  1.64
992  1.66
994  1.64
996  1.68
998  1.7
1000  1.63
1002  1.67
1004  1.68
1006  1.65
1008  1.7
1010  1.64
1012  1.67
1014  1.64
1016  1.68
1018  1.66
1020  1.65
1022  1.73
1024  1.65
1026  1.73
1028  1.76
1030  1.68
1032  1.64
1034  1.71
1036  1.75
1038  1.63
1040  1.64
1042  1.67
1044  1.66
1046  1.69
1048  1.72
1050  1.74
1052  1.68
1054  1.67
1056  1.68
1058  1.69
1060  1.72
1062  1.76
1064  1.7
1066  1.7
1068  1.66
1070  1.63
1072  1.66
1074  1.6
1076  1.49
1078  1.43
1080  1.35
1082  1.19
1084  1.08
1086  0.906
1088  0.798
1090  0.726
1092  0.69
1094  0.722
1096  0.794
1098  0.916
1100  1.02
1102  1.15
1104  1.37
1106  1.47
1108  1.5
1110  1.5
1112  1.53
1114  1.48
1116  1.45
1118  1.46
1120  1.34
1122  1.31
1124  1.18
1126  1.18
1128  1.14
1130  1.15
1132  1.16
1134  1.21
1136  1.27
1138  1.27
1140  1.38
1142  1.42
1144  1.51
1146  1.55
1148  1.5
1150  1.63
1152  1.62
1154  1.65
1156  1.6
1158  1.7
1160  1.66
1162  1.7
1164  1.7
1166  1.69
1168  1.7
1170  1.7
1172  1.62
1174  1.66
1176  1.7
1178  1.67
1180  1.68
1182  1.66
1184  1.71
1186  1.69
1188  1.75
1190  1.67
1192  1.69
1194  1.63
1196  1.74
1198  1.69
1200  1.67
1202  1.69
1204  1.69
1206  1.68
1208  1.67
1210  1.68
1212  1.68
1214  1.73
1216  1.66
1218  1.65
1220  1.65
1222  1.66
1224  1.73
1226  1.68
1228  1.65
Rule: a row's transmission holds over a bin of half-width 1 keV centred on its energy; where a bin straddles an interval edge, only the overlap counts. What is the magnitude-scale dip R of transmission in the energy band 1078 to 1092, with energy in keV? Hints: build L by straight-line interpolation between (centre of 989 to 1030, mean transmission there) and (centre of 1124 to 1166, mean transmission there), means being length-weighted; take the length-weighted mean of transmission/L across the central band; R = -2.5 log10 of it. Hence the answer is 0.46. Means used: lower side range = 1.67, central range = 1.02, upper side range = 1.45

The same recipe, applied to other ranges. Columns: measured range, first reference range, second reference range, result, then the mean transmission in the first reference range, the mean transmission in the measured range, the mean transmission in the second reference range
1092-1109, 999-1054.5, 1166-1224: 0.468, 1.68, 1.09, 1.68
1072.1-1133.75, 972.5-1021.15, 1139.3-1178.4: 0.327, 1.67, 1.21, 1.62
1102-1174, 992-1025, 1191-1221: 0.147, 1.67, 1.46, 1.68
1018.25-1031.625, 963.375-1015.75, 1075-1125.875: -0.122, 1.67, 1.69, 1.19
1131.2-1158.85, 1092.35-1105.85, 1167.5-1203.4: -0.069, 1.01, 1.46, 1.68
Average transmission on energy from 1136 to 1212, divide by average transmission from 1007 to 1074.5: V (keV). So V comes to 1.0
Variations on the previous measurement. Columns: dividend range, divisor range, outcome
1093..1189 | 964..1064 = 0.86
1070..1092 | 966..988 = 0.73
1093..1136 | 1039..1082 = 0.76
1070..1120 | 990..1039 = 0.73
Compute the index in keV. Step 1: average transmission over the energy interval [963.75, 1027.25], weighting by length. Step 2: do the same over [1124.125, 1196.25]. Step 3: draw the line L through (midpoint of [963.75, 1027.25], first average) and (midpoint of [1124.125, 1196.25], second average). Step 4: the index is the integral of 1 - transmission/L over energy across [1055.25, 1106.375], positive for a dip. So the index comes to 9.81 keV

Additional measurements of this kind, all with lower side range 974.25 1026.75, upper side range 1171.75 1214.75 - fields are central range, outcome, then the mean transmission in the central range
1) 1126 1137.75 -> 3.4 keV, 1.19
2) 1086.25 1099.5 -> 7.0 keV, 0.791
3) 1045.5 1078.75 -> 0.3 keV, 1.66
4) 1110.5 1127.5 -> 3.2 keV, 1.36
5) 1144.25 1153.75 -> 0.6 keV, 1.58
